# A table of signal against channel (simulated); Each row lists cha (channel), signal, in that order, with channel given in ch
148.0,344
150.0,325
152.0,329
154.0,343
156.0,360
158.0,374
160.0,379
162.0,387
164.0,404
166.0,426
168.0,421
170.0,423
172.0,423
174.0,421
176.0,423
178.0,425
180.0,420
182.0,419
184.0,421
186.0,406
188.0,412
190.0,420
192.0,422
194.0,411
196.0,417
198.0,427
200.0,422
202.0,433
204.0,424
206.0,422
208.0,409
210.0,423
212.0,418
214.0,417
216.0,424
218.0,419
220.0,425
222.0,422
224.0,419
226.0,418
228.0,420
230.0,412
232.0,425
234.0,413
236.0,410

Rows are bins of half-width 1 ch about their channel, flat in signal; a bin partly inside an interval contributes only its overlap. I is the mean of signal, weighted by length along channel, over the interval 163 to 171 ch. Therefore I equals 418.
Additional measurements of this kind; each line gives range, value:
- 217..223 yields 422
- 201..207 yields 426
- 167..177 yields 422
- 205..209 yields 416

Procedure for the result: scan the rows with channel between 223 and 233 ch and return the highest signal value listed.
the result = 425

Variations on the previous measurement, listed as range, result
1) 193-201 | 427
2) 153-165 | 404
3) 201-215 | 433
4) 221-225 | 422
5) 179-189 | 421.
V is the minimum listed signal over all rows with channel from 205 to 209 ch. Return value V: 409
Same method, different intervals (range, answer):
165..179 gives 421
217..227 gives 418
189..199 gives 411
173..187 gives 406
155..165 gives 360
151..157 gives 329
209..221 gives 417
